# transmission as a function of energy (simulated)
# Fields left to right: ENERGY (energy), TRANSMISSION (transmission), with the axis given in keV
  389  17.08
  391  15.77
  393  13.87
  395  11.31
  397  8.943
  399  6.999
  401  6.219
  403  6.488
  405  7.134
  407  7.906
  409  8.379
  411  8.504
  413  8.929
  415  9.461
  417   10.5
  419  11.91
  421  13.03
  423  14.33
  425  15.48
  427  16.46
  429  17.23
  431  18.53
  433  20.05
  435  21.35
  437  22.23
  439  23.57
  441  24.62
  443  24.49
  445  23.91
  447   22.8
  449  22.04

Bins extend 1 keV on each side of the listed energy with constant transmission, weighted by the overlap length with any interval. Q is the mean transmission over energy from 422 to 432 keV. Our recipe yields 16.4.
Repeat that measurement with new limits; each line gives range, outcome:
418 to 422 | 12.5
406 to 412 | 8.26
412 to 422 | 10.8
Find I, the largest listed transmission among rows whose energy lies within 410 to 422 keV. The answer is 13.03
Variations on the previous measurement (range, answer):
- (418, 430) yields 17.23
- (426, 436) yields 21.35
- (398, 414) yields 8.929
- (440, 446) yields 24.62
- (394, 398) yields 11.31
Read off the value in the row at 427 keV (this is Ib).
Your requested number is 16.46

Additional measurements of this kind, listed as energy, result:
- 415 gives 9.461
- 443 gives 24.49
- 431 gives 18.53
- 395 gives 11.31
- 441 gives 24.62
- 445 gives 23.91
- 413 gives 8.929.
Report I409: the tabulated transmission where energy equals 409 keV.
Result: 8.379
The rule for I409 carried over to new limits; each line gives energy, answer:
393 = 13.87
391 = 15.77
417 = 10.5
